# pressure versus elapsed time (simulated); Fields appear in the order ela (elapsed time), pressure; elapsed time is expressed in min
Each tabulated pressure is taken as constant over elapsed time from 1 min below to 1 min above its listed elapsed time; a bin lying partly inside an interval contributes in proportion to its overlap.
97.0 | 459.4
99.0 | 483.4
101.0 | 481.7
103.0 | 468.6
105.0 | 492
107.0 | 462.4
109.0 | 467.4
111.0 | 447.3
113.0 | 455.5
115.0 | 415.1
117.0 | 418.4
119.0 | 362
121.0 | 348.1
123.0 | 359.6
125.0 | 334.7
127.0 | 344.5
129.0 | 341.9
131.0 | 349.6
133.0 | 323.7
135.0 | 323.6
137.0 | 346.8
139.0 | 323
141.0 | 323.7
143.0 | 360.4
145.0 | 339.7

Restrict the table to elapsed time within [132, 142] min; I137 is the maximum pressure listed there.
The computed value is 346.8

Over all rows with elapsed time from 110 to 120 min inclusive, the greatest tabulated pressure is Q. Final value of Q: 455.5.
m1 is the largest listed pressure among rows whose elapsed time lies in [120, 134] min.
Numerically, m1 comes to 359.6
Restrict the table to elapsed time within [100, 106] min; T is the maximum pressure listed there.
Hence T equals 492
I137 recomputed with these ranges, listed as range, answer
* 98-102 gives 483.4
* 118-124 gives 362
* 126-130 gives 344.5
